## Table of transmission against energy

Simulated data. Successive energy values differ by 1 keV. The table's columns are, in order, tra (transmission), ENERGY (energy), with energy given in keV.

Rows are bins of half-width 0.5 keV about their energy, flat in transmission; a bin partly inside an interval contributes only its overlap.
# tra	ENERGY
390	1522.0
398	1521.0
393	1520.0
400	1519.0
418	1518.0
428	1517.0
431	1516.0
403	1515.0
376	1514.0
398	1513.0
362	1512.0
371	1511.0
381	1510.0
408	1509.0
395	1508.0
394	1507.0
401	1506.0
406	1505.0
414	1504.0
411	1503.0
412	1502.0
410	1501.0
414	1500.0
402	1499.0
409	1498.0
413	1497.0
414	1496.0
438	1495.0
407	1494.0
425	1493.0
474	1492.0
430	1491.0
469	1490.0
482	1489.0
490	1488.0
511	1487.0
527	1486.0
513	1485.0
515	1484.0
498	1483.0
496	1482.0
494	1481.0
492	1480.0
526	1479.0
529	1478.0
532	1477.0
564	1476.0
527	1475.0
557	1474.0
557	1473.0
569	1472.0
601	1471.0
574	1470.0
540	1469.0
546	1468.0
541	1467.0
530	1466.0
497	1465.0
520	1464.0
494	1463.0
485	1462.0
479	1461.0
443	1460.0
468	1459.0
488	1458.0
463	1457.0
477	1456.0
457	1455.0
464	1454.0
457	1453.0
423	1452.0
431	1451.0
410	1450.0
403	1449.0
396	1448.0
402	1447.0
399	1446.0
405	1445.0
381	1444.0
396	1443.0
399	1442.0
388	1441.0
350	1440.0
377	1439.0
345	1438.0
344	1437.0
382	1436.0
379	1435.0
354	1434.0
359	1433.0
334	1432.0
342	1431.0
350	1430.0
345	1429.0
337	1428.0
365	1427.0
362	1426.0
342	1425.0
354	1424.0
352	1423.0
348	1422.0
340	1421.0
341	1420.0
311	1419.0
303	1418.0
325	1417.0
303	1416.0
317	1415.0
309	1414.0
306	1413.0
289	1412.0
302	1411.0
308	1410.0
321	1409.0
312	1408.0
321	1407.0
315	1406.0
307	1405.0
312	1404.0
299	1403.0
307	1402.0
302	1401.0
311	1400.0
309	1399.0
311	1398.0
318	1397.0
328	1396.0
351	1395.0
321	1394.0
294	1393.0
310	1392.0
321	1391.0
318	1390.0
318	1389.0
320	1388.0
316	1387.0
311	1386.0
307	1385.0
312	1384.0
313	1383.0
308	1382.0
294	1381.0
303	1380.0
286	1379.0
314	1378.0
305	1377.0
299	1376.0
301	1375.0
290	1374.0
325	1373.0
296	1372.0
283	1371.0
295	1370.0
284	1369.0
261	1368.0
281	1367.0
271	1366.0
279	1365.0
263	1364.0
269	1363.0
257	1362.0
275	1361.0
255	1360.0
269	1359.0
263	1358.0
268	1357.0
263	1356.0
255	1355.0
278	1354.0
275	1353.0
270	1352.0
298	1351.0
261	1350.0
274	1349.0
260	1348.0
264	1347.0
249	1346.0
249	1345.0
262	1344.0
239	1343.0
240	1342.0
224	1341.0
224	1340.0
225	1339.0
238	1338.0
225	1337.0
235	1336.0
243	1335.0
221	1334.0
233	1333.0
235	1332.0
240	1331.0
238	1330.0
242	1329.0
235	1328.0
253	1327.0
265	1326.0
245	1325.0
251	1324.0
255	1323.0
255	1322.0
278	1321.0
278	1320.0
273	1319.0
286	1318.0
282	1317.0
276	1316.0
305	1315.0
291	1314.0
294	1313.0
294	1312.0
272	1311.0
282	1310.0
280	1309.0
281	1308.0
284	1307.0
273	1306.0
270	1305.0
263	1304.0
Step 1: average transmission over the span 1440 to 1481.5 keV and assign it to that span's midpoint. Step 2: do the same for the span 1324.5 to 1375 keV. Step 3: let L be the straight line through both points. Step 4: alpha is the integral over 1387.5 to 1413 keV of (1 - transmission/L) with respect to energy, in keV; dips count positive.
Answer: 3.2 keV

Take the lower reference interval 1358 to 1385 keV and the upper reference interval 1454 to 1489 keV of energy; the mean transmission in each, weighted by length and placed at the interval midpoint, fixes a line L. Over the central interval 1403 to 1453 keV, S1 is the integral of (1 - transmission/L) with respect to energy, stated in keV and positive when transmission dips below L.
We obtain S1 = 7.8 keV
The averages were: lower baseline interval 288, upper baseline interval 514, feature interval 351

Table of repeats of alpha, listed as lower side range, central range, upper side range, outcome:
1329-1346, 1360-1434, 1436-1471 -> 6.67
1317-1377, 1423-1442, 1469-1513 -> 1.28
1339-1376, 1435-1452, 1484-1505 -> -0.44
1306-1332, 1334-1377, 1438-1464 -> 6.66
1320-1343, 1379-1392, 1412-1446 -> -0.40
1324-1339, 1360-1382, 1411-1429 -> -0.58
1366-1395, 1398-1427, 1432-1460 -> 2.82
